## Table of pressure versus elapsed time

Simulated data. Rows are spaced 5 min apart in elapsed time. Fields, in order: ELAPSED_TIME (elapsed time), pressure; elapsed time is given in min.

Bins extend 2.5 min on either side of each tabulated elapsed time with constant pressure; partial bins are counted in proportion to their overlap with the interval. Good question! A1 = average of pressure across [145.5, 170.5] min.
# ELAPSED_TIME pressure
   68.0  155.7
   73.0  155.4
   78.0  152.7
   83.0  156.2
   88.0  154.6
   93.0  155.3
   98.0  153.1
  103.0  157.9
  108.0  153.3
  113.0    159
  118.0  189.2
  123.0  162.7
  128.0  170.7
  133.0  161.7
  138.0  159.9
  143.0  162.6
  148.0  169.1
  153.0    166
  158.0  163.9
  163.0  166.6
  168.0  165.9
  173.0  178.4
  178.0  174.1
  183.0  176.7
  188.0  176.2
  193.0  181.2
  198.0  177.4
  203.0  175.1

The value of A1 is 166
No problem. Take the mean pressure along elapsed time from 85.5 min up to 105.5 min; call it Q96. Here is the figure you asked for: 155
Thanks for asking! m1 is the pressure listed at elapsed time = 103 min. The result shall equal 157.9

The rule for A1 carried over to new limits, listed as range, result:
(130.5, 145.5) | 161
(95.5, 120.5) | 162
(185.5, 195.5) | 179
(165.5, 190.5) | 174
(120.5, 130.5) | 167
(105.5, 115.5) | 156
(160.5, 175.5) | 170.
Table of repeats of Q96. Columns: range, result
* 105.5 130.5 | 167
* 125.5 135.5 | 166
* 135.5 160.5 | 164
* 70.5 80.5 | 154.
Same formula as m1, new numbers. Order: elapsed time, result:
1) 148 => 169.1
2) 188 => 176.2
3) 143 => 162.6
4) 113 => 159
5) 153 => 166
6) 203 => 175.1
